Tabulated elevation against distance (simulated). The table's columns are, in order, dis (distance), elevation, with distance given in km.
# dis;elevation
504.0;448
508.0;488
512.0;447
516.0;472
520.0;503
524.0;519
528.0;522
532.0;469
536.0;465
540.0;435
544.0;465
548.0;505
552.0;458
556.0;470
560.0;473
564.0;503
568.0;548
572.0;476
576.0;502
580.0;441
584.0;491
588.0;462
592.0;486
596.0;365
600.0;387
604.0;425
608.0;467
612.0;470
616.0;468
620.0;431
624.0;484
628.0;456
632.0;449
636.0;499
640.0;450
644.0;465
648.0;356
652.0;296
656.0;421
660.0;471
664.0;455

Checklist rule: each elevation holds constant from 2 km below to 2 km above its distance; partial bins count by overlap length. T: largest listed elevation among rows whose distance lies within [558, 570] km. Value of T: 548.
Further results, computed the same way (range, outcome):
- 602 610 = 467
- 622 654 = 499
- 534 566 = 505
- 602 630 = 484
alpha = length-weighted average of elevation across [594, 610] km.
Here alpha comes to 411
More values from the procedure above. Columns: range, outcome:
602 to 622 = 452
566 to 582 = 492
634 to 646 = 471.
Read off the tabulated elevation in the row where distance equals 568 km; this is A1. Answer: 548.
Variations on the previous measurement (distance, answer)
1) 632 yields 449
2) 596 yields 365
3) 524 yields 519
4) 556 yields 470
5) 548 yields 505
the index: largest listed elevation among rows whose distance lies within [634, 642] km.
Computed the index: 499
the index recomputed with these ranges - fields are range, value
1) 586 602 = 486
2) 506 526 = 519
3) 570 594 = 502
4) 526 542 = 522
